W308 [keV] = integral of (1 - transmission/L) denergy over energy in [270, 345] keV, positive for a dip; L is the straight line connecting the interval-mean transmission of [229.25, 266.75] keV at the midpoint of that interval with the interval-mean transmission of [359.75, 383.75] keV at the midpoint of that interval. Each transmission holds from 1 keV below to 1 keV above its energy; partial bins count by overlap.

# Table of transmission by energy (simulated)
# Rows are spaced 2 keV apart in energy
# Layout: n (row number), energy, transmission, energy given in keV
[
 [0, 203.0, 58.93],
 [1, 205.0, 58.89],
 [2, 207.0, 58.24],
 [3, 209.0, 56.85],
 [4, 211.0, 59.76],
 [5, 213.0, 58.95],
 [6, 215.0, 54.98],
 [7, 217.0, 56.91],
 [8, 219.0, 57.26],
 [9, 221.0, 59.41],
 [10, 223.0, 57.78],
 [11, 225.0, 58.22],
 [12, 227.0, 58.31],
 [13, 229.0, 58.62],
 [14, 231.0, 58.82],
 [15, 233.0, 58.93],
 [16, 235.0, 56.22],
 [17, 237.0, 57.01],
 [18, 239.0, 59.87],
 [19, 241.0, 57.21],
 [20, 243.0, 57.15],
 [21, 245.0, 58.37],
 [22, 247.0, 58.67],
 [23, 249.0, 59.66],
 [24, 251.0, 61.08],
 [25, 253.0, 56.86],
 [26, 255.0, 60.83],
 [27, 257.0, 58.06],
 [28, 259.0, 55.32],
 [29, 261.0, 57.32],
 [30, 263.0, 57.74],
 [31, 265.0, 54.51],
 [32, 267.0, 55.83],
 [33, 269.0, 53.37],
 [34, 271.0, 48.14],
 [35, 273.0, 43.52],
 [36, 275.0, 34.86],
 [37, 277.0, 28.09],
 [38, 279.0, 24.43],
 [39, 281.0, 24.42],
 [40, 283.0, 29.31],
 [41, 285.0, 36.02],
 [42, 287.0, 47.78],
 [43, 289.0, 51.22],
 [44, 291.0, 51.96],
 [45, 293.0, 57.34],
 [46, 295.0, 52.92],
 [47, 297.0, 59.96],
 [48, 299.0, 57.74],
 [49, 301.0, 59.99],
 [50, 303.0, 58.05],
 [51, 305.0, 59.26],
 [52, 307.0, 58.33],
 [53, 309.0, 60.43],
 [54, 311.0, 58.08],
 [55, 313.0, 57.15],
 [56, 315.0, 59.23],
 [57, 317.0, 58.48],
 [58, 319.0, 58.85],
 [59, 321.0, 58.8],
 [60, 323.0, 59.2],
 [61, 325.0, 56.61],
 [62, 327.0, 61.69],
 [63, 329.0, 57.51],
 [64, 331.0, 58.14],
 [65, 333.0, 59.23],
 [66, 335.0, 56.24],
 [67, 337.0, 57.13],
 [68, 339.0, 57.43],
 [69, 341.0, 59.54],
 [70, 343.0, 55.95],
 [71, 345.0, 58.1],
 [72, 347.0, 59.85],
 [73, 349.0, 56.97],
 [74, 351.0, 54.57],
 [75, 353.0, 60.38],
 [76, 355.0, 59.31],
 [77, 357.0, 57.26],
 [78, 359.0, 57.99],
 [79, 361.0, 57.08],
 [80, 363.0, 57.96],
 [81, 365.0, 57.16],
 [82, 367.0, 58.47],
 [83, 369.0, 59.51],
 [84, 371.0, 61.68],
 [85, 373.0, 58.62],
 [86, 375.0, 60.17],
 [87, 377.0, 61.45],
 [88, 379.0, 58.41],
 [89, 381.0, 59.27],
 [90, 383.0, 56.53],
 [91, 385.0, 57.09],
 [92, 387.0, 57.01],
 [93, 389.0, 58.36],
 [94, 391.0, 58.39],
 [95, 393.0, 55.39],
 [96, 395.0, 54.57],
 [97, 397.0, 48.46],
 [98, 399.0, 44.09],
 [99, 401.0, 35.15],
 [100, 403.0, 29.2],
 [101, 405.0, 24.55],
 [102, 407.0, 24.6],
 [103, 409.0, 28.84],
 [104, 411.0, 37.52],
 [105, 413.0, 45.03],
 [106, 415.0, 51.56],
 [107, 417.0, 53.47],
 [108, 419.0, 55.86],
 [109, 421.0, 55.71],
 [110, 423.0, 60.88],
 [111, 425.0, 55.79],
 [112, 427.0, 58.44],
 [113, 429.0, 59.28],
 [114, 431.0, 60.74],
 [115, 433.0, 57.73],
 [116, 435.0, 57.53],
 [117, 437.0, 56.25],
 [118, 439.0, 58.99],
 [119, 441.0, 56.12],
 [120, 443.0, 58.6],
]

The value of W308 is 7.82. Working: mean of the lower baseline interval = 57.9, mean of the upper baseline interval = 58.9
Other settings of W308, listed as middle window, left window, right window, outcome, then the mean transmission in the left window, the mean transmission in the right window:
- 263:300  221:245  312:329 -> 8.2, 58.1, 58.7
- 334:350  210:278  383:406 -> -2.3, 55.5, 47.9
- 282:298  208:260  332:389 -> 2.7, 58.1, 58.2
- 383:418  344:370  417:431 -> 7.6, 58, 57.6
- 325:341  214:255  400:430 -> -2.3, 58.1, 45.1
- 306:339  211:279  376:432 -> -3.6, 55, 50.2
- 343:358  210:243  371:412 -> -2.0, 58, 48.7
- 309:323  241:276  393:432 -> -1.8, 54.9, 46.7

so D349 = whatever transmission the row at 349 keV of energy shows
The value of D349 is 56.97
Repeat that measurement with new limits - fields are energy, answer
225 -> 58.22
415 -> 51.56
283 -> 29.31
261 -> 57.32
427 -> 58.44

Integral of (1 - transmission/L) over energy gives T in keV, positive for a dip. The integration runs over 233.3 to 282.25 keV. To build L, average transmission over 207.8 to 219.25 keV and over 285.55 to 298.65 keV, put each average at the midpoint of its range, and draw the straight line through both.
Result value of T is 3.16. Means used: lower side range 57.5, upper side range 53.1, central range 51.6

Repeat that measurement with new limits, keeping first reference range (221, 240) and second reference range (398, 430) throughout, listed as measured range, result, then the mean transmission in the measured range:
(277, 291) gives 4.7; 36.2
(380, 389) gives -2.0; 57.6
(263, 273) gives 0.6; 52.5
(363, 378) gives -3.5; 59.5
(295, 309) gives -1.4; 58.6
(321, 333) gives -1.7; 58.7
